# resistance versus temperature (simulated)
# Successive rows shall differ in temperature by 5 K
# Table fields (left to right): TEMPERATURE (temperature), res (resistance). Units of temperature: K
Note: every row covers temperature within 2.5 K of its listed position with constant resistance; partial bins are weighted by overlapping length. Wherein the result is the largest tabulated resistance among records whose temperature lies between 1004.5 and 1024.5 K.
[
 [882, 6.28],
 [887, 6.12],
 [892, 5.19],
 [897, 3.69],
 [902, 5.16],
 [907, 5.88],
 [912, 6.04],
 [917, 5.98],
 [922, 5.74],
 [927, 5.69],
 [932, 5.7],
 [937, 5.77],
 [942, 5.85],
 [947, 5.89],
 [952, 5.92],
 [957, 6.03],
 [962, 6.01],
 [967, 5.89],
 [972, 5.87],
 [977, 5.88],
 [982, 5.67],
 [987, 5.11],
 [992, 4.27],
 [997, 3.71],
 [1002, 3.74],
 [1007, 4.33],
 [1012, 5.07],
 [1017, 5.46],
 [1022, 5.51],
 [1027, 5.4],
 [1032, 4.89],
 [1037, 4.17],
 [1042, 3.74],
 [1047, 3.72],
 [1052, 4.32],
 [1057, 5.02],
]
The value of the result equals 5.51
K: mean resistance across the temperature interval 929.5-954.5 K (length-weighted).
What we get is 5.83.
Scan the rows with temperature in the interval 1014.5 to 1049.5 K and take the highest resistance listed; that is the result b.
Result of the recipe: 5.51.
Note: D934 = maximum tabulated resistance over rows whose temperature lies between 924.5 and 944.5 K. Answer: 5.85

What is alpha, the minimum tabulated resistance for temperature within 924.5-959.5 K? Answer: 5.69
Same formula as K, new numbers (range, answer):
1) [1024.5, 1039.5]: 4.82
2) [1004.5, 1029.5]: 5.15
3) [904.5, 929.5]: 5.87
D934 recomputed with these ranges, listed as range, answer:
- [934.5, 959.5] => 6.03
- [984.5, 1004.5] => 5.11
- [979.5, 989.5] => 5.67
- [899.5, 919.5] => 6.04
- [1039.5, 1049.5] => 3.74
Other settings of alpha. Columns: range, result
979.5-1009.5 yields 3.71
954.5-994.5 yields 4.27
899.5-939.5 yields 5.16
